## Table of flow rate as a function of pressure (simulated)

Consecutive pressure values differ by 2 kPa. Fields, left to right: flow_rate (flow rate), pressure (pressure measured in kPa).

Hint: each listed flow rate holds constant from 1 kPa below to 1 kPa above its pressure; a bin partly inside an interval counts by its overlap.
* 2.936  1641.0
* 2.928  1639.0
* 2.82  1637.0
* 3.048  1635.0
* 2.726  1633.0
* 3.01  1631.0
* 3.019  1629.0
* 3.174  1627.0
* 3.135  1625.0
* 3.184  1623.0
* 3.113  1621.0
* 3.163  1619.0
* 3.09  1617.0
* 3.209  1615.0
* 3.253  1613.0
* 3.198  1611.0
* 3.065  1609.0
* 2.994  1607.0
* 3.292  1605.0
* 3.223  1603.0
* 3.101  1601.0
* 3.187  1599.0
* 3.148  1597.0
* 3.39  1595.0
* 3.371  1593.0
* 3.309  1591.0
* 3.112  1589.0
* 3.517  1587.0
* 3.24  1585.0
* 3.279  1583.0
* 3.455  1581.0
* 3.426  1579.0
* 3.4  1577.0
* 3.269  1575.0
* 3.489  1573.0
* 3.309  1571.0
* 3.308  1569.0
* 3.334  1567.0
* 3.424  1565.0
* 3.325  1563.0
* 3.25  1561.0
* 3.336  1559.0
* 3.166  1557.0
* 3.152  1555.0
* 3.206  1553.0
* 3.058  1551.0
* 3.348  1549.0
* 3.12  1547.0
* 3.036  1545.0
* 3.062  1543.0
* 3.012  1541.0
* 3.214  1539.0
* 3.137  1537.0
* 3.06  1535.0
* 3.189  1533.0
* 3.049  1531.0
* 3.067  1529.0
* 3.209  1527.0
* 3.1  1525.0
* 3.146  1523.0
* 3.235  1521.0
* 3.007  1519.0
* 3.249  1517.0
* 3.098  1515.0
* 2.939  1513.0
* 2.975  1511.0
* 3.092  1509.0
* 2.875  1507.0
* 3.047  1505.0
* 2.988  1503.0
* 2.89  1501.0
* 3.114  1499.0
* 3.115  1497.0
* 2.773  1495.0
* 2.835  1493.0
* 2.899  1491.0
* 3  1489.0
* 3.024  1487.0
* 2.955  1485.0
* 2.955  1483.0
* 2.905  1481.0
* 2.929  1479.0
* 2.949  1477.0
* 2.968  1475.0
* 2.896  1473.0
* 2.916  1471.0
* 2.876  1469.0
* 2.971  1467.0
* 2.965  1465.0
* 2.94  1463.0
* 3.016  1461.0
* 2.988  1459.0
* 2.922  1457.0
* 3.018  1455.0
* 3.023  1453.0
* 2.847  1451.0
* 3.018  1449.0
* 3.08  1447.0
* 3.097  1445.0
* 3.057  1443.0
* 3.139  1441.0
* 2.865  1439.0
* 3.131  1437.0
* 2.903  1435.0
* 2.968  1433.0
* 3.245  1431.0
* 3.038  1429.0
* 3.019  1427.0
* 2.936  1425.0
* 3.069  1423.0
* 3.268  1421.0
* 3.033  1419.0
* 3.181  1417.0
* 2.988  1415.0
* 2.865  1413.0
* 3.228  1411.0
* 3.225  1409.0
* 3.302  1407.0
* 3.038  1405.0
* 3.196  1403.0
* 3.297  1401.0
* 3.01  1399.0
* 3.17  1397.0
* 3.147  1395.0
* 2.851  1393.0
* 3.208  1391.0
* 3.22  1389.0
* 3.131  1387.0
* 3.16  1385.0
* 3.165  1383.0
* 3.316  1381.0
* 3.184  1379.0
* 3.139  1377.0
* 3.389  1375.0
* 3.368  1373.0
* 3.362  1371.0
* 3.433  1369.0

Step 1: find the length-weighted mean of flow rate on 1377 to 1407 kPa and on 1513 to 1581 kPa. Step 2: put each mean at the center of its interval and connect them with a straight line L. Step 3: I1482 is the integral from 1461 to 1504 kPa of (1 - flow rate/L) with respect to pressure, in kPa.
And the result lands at 3.2 kPa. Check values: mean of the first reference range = 3.15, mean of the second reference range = 3.21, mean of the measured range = 2.95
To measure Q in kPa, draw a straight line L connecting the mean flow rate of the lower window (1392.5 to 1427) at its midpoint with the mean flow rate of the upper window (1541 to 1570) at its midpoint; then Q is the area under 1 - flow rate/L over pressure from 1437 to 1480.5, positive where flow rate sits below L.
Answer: 2.3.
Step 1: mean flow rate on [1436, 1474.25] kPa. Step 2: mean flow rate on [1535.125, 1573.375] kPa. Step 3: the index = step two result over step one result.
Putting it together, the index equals 1.1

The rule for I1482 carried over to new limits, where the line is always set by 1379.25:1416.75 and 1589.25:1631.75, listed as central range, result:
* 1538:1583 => -1.3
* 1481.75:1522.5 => 2.0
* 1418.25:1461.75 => 1.6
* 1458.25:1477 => 1.2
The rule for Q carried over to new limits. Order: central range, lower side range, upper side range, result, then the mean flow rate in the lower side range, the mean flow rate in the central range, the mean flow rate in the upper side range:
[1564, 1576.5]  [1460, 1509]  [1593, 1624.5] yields -1.00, 2.95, 3.36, 3.18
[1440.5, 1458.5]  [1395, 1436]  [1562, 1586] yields 0.78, 3.1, 3.02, 3.35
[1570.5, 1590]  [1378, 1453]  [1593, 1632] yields -1.24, 3.1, 3.35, 3.16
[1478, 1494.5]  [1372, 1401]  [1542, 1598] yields 1.54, 3.18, 2.93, 3.28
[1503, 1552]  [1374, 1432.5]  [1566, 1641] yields 1.20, 3.14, 3.09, 3.19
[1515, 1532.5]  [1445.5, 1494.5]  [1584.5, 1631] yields -0.50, 2.95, 3.13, 3.19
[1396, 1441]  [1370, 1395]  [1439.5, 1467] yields 0.18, 3.21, 3.09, 3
